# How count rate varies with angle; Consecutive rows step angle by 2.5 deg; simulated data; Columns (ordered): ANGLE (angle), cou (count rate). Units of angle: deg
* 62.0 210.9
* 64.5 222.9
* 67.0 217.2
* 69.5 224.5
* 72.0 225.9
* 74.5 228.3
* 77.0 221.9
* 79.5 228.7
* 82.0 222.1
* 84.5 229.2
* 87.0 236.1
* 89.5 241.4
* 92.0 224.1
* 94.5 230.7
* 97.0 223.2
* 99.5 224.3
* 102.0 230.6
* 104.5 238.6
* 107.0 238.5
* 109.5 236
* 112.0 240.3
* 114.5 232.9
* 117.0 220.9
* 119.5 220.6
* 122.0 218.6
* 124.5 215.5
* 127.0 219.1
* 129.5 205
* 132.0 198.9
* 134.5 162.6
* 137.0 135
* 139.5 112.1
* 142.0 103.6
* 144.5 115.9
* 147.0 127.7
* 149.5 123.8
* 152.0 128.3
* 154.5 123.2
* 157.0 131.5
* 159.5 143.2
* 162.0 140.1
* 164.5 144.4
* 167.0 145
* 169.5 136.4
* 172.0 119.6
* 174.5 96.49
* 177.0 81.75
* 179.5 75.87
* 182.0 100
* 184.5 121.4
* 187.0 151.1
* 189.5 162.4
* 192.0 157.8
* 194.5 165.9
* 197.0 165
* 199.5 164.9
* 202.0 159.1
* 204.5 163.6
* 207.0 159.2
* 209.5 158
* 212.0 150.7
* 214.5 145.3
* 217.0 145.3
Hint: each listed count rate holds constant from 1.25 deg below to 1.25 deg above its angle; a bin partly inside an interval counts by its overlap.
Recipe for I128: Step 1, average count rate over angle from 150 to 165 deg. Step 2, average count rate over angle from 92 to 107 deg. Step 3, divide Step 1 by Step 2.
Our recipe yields 0.58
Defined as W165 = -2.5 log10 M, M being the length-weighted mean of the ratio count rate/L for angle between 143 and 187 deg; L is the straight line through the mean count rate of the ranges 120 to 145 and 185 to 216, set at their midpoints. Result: 0.332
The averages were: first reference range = 172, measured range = 122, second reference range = 158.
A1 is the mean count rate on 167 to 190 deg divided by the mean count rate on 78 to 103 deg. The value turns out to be 0.5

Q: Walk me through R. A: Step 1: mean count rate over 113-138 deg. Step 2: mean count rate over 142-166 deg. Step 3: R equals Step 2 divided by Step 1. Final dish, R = 0.64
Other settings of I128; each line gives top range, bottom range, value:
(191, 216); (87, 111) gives 0.68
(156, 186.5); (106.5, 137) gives 0.56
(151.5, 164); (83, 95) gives 0.58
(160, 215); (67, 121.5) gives 0.61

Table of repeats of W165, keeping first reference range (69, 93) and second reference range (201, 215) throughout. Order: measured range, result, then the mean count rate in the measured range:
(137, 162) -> 0.453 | 125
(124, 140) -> 0.116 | 180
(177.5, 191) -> 0.369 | 121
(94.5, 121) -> -0.085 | 230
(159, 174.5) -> 0.316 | 135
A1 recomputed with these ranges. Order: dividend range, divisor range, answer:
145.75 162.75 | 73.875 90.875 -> 0.57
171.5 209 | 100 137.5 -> 0.63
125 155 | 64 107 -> 0.65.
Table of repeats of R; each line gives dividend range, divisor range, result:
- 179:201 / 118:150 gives 0.85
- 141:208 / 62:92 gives 0.59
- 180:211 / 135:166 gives 1.17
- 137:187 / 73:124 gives 0.53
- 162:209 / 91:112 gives 0.59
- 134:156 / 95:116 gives 0.54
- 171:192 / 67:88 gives 0.51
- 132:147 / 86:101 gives 0.57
